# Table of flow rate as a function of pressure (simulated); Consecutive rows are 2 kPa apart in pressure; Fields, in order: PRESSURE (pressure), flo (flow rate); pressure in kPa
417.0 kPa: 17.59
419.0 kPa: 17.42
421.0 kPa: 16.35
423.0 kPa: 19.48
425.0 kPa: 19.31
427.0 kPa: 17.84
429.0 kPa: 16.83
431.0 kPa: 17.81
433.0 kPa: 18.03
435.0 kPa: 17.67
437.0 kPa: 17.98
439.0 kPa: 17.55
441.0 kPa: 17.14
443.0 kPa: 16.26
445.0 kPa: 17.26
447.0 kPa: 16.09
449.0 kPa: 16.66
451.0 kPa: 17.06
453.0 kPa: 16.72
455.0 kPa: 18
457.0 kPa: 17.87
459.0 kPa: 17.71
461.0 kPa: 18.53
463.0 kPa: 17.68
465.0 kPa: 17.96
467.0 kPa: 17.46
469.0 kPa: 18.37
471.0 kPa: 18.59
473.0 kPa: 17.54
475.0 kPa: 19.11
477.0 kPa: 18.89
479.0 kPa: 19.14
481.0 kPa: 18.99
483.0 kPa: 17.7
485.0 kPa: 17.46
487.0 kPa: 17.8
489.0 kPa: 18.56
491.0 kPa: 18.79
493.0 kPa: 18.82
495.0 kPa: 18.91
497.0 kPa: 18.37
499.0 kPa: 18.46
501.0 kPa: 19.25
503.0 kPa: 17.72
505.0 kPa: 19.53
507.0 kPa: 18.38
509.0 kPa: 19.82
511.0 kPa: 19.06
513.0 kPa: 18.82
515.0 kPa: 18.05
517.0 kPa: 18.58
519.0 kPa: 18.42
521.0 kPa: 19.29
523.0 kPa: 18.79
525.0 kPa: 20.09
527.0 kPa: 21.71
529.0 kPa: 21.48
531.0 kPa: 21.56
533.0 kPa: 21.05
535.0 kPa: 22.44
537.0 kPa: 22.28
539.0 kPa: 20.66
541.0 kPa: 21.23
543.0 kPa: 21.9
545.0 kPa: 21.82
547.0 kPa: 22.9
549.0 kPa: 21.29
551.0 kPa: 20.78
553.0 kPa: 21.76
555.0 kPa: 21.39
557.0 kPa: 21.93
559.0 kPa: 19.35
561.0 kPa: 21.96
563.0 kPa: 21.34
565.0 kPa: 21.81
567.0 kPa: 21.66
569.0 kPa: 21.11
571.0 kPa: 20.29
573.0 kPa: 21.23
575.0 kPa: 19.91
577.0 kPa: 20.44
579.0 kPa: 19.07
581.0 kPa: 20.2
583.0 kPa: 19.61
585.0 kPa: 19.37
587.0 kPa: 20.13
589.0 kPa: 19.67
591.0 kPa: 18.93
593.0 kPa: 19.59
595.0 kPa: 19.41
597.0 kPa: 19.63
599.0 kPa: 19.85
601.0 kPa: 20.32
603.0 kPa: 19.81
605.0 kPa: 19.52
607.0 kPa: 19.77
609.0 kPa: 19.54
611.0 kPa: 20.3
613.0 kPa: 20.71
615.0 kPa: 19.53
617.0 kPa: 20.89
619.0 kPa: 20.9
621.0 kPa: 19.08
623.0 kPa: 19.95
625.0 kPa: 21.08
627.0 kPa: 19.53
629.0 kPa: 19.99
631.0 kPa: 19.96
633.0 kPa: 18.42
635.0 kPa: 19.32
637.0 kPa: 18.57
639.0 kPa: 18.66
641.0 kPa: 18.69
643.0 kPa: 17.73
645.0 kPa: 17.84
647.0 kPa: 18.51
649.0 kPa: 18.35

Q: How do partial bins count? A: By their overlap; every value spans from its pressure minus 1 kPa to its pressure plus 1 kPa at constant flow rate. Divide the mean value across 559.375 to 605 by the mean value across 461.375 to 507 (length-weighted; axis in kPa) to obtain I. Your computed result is 1.10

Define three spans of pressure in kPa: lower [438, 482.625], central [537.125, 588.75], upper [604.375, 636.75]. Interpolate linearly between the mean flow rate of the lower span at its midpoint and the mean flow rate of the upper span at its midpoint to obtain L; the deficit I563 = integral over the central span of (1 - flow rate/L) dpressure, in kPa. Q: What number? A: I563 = -4.9 kPa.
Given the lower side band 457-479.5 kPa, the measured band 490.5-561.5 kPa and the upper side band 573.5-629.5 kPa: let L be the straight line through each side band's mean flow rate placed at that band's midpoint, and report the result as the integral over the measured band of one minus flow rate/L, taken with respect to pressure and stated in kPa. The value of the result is -4.6 kPa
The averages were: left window 18.2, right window 19.9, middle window 20.2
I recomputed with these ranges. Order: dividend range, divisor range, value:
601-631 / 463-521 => 1.08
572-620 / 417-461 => 1.14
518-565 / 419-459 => 1.21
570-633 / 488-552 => 1.00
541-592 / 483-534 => 1.09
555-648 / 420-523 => 1.10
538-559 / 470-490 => 1.17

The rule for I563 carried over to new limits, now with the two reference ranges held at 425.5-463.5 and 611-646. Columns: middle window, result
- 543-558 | -2.50 kPa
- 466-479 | -0.48 kPa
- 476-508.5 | -1.10 kPa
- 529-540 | -1.88 kPa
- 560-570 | -1.49 kPa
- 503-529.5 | -1.53 kPa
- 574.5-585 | -0.48 kPa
